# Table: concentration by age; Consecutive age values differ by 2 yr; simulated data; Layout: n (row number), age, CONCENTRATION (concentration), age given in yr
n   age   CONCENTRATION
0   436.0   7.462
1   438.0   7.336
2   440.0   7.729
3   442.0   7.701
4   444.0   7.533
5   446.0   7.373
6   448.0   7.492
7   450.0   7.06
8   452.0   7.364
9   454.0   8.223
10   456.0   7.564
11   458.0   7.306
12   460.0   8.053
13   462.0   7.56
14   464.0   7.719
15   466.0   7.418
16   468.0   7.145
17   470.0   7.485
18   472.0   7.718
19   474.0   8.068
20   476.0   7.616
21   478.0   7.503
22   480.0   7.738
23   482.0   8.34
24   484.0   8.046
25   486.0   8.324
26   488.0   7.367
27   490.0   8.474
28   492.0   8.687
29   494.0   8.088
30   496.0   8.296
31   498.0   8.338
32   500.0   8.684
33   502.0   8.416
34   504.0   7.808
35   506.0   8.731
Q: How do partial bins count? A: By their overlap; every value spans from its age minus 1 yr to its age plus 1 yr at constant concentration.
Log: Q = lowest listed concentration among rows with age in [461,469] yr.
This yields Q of 7.145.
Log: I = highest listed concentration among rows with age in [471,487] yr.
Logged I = 8.34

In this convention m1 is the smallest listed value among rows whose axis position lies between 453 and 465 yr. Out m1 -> 7.306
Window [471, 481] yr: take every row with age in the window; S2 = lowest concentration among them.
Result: 7.503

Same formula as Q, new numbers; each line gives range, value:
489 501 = 8.088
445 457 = 7.06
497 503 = 8.338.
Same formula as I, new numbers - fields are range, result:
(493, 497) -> 8.296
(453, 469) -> 8.223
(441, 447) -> 7.701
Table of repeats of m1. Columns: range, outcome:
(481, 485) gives 8.046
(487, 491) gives 7.367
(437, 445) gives 7.336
